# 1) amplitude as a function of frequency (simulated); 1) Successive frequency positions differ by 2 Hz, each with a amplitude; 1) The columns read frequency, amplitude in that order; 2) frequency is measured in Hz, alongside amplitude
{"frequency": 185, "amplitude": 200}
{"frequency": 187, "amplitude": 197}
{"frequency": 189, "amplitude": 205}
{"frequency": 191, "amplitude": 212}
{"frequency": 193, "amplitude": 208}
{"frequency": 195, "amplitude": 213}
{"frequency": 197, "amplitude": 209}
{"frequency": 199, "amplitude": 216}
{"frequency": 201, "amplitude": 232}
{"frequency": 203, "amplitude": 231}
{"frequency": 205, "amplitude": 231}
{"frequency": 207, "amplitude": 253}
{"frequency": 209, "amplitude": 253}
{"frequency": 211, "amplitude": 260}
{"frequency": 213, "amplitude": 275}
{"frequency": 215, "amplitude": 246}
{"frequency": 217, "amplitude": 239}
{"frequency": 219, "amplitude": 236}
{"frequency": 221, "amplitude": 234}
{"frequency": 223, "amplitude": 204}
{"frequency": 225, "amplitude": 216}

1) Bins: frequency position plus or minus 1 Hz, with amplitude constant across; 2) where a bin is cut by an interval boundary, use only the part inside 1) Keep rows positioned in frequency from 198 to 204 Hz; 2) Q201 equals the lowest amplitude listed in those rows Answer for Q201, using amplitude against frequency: 216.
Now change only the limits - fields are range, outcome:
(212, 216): 246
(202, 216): 231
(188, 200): 205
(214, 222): 234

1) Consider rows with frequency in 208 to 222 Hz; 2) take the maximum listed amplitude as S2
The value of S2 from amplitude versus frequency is 275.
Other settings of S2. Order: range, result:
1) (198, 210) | 253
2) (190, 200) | 216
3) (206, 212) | 260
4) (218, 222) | 236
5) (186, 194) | 212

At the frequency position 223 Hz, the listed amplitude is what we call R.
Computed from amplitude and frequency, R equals 204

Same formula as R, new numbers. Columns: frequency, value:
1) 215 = 246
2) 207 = 253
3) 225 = 216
